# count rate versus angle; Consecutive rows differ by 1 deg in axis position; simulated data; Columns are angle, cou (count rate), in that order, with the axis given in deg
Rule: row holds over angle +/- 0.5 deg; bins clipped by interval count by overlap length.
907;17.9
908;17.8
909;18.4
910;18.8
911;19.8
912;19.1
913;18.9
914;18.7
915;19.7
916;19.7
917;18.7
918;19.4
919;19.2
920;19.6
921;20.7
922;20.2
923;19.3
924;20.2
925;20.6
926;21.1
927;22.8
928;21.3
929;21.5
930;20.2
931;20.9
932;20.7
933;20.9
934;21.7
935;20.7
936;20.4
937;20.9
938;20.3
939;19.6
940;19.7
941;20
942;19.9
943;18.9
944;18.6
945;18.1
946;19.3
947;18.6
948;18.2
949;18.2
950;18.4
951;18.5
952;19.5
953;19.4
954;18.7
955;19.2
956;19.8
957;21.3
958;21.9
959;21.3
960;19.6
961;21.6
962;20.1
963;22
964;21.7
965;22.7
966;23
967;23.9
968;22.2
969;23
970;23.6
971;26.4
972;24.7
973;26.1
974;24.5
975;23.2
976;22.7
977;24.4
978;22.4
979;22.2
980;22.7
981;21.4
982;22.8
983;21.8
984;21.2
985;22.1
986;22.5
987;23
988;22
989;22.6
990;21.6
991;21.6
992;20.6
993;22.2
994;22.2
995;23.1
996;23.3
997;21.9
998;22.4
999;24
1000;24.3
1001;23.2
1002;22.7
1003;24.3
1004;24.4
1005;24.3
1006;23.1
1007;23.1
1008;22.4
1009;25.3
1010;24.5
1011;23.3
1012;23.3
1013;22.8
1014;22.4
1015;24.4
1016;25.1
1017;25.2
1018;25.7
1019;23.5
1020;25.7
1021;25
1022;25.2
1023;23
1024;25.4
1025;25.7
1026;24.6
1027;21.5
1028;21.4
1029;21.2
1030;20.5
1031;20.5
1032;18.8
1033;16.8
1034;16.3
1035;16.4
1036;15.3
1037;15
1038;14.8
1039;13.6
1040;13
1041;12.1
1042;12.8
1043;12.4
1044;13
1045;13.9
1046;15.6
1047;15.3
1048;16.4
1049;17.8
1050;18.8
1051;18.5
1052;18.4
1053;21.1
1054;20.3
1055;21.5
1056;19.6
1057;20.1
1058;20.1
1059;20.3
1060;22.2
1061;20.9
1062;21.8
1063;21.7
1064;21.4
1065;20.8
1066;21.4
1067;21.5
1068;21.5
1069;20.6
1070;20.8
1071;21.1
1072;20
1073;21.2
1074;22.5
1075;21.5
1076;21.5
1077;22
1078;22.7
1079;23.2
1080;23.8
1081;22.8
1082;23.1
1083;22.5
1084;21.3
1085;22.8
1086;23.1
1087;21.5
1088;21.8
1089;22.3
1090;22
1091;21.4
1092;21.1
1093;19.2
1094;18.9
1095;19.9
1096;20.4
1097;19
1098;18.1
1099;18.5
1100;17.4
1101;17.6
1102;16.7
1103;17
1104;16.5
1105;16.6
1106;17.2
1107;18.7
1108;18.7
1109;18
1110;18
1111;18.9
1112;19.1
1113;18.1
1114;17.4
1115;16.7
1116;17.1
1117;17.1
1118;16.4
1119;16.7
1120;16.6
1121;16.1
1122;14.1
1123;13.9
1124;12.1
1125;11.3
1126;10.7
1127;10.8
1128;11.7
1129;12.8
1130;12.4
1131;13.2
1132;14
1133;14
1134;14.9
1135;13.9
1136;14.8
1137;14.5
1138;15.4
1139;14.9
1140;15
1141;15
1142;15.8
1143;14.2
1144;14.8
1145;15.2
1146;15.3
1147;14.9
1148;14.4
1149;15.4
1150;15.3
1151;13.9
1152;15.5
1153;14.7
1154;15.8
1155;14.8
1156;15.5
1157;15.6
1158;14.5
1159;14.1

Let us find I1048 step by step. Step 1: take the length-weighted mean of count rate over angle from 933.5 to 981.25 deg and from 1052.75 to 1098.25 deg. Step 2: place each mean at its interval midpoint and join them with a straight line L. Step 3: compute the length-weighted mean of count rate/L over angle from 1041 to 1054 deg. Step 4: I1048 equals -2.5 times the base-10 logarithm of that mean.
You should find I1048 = 0.297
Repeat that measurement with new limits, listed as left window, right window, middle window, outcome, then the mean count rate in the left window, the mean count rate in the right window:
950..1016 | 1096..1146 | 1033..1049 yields 0.324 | 22.5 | 15.7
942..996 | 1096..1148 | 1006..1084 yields -0.108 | 21.5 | 15.7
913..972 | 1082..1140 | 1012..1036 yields -0.183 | 20.5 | 17.2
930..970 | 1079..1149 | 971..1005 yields -0.169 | 20.4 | 17.1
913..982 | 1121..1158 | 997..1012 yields -0.241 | 20.9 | 14.2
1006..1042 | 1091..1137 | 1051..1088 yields -0.150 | 21.1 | 16.3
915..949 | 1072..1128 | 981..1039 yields -0.145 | 20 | 18.7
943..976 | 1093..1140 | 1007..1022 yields -0.242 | 21.2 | 16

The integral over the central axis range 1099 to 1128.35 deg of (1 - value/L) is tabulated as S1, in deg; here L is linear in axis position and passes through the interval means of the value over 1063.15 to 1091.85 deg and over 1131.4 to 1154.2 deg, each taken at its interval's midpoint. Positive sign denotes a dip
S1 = 3.0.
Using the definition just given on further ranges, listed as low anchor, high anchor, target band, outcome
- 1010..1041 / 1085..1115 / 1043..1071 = 1.2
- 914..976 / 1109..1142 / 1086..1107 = -4.4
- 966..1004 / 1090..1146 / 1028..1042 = 2.7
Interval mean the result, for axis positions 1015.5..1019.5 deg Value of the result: 24.9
